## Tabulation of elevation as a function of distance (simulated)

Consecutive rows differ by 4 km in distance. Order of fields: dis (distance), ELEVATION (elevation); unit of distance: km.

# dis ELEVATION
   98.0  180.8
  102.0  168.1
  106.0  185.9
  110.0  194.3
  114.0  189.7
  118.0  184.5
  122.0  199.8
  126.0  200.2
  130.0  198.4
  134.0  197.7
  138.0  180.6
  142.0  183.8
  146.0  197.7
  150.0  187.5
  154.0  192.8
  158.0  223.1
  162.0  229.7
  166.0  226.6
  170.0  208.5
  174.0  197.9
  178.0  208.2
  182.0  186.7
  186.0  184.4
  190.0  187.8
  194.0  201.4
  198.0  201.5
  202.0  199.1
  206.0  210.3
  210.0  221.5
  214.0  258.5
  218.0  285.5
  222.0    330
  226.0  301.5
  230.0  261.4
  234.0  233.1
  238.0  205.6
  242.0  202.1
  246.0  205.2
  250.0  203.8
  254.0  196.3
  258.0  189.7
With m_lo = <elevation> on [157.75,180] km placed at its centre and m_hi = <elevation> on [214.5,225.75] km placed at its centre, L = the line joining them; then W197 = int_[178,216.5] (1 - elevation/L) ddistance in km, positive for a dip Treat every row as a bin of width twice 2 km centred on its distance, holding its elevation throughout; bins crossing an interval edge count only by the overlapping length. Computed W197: 8.2 km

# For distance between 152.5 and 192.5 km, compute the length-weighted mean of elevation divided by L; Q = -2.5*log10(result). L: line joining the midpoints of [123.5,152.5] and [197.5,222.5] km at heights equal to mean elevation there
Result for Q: 0.05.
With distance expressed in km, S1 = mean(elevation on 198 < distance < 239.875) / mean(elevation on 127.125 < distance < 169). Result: 1.2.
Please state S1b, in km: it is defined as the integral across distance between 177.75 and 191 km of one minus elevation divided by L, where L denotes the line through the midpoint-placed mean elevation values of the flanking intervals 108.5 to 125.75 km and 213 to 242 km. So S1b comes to 2.6 km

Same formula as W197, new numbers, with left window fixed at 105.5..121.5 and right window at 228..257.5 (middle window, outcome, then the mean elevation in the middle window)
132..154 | 0.6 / 190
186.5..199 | 0.6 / 195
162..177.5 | -1.0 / 213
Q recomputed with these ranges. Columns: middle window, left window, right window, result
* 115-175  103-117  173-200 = -0.05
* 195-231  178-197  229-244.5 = -0.20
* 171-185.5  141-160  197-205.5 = 0.02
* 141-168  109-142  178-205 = -0.07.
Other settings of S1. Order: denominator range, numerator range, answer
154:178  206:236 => 1.24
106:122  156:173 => 1.16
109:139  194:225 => 1.26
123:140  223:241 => 1.30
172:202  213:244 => 1.33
